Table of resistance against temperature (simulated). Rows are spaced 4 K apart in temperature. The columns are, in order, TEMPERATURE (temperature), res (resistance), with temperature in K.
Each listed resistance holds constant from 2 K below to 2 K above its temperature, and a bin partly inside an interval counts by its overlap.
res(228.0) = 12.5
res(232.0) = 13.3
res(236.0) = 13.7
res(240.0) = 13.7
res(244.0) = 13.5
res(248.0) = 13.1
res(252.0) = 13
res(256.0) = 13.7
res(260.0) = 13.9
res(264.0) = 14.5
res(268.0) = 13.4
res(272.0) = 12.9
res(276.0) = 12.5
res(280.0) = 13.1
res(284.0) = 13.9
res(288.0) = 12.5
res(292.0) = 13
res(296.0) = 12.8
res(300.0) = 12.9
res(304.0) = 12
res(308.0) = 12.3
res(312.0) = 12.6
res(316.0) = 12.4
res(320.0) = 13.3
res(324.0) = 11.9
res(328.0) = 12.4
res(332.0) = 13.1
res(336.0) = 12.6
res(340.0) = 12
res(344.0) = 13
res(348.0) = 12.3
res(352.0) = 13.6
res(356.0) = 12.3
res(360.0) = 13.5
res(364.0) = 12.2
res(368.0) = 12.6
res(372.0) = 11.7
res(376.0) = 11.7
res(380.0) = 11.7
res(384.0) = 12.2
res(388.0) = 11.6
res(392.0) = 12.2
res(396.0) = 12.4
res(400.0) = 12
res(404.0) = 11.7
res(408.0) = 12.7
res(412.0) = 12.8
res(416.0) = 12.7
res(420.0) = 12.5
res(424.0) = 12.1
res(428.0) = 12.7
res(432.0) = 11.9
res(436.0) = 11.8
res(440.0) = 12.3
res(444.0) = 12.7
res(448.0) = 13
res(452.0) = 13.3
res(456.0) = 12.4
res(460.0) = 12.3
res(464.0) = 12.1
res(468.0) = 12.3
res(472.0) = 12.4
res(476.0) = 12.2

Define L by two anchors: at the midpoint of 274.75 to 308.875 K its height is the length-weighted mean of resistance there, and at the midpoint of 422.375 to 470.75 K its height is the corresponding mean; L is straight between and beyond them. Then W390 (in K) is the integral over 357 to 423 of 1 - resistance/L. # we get 1.5 K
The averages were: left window 12.8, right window 12.4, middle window 12.3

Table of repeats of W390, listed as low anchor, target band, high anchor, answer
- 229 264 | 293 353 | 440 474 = 2.6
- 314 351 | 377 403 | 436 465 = 1.2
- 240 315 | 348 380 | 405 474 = 0.8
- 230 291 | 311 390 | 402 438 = 2.2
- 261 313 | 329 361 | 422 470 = 0.0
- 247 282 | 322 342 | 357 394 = 0.4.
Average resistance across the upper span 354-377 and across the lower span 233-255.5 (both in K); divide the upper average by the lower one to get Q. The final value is 0.92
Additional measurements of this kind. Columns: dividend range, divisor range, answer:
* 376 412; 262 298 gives 0.92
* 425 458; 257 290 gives 0.94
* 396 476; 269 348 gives 0.98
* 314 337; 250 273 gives 0.93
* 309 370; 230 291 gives 0.95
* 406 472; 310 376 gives 0.99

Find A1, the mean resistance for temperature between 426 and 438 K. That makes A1 12.1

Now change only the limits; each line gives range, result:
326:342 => 12.5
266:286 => 13.2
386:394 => 11.9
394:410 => 12.2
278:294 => 13.1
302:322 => 12.5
